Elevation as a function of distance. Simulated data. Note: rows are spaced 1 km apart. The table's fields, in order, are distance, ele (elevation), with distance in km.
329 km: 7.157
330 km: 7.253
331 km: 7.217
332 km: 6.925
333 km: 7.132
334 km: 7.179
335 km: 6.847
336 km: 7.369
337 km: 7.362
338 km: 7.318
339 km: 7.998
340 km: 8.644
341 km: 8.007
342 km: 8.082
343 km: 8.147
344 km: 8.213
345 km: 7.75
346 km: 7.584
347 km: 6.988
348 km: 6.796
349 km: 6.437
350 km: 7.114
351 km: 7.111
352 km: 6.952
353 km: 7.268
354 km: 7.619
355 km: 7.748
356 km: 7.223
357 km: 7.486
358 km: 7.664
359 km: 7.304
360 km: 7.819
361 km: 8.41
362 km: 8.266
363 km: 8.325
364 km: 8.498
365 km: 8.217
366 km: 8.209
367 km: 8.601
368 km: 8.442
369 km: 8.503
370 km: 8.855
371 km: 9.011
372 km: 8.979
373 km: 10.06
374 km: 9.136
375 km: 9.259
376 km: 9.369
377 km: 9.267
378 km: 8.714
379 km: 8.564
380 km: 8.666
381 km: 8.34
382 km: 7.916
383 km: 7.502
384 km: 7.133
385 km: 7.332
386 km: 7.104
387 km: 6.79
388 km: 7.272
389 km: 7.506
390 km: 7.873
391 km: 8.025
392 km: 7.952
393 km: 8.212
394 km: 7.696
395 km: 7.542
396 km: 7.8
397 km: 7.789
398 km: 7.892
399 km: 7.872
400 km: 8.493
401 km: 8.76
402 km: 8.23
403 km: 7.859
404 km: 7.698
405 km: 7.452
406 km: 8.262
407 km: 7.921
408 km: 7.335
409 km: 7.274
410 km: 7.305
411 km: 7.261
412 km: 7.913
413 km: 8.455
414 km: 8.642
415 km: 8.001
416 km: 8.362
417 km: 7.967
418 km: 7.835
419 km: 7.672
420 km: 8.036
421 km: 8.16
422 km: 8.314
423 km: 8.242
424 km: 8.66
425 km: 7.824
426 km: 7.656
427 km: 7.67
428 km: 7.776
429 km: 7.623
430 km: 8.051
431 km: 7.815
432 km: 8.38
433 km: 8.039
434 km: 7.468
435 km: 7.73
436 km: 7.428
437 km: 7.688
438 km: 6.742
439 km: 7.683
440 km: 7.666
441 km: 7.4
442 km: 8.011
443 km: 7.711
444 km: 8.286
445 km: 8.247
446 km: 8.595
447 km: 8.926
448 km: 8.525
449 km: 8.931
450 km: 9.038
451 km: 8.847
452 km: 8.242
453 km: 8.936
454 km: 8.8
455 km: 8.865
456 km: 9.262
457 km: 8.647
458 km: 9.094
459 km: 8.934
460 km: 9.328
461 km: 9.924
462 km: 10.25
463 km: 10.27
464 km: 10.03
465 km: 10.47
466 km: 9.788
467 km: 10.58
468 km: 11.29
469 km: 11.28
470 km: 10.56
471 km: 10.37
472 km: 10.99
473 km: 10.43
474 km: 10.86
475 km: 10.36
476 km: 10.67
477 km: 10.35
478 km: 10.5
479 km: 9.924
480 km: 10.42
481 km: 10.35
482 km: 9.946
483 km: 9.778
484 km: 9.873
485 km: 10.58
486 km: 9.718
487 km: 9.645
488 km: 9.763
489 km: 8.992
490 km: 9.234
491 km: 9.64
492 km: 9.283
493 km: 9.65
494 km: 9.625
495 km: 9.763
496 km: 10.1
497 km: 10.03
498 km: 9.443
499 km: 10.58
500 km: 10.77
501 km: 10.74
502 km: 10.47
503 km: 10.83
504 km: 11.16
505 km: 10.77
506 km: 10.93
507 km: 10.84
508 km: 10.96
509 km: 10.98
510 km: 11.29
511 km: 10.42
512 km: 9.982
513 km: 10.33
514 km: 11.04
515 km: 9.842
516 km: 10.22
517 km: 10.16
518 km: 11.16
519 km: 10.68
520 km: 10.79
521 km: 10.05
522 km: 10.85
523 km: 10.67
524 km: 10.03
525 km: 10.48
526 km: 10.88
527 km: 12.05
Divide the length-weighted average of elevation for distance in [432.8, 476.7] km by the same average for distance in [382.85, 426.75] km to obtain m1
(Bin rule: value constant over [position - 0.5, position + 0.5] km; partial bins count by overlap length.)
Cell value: 1.16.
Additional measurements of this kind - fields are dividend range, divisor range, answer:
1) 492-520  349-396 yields 1.30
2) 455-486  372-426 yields 1.26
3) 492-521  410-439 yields 1.32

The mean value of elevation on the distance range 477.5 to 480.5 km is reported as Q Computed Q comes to 10.3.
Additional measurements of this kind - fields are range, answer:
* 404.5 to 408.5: 7.74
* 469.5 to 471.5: 10.5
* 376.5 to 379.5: 8.85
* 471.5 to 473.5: 10.7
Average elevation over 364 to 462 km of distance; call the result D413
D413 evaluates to 8.19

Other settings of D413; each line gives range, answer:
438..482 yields 9.45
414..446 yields 7.9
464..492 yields 10.2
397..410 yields 7.89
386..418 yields 7.84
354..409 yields 8.1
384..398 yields 7.6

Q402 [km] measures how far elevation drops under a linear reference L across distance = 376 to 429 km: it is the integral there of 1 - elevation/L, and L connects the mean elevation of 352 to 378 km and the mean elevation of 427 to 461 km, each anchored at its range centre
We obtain 2.5 km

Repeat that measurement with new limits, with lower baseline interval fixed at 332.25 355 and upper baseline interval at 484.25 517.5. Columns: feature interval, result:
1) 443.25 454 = 0.8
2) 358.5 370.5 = -0.7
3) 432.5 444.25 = 1.9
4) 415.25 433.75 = 1.8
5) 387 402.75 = 0.9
